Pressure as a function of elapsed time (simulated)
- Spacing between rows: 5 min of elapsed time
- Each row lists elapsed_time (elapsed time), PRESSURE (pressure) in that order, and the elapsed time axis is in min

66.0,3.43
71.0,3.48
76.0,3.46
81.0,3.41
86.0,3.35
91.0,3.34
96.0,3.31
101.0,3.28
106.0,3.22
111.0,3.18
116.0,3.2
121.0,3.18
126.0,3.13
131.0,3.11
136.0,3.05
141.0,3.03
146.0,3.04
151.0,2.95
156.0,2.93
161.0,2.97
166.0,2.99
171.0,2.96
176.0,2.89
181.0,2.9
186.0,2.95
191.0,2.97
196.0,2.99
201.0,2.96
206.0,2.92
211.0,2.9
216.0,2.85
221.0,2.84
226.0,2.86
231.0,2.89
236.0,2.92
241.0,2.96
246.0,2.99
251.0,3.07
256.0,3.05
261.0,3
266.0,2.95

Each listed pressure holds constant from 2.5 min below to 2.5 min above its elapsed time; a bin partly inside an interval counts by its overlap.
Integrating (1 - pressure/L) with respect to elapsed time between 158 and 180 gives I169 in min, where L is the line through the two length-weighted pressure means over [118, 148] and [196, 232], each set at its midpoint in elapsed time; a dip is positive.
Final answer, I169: 0.4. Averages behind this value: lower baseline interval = 3.09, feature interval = 2.95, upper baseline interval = 2.9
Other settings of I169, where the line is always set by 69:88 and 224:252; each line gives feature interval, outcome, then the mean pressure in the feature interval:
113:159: 2.6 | 3.07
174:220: 2.2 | 2.92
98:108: 0.3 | 3.25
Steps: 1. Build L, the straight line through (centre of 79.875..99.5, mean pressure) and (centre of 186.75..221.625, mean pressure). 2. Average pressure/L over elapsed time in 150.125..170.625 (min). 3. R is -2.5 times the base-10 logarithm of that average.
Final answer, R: 0.045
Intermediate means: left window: 3.34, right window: 2.92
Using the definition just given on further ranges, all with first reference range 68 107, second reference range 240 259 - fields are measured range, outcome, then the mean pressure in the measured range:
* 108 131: 0.043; 3.17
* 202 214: 0.070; 2.91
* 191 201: 0.056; 2.98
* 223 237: 0.065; 2.89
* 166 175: 0.082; 2.96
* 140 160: 0.087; 2.98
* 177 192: 0.081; 2.93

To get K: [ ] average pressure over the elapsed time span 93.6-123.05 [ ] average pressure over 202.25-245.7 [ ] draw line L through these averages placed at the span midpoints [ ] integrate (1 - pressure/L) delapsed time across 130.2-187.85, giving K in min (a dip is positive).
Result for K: 2.0 min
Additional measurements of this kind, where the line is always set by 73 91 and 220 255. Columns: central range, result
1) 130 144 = 0.78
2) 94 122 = 0.79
